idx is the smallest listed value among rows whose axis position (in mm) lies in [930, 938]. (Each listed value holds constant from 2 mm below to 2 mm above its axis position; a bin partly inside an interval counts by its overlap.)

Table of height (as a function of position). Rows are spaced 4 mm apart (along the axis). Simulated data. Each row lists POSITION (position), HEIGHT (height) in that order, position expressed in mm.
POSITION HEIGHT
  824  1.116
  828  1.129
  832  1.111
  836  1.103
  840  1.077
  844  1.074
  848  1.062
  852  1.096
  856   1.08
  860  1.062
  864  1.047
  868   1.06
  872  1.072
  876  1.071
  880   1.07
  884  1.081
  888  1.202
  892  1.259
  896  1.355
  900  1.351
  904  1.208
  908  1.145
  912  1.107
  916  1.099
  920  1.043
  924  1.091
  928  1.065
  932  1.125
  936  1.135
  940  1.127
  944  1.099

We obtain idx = 1.125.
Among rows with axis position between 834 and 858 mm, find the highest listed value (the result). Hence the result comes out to 1.103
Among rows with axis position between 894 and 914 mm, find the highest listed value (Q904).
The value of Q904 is 1.355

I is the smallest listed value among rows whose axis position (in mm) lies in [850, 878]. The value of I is 1.047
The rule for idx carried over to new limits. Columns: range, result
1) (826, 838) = 1.103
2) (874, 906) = 1.07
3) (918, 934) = 1.043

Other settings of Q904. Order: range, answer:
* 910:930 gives 1.107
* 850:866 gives 1.096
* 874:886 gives 1.081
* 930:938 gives 1.135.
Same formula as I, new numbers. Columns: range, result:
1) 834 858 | 1.062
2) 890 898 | 1.259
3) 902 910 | 1.145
